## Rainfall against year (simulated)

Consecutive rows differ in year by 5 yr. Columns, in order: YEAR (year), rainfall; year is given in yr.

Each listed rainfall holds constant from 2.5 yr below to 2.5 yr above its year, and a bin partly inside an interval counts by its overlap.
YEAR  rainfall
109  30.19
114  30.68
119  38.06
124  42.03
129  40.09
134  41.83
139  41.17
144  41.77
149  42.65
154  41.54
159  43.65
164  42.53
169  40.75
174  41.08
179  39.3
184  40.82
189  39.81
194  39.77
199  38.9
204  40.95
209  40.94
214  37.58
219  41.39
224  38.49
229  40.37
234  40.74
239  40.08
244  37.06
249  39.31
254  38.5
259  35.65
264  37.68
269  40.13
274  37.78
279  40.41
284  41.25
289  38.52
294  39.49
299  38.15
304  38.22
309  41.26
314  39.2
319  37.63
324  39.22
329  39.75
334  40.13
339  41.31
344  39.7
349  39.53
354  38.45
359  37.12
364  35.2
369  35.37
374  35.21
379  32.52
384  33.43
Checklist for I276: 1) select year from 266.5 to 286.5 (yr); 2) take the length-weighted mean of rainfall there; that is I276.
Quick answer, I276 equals 39.9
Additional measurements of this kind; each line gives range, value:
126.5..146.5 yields 41.2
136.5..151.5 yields 41.9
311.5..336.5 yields 39.2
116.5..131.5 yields 40.1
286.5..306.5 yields 38.6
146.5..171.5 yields 42.2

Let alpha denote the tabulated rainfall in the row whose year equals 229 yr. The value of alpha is 40.37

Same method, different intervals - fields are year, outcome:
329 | 39.75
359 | 37.12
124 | 42.03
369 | 35.37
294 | 39.49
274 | 37.78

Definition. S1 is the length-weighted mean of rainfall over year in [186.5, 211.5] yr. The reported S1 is 40.1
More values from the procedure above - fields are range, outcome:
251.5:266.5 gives 37.3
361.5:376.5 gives 35.3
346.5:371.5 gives 37.1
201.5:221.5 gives 40.2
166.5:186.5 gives 40.5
